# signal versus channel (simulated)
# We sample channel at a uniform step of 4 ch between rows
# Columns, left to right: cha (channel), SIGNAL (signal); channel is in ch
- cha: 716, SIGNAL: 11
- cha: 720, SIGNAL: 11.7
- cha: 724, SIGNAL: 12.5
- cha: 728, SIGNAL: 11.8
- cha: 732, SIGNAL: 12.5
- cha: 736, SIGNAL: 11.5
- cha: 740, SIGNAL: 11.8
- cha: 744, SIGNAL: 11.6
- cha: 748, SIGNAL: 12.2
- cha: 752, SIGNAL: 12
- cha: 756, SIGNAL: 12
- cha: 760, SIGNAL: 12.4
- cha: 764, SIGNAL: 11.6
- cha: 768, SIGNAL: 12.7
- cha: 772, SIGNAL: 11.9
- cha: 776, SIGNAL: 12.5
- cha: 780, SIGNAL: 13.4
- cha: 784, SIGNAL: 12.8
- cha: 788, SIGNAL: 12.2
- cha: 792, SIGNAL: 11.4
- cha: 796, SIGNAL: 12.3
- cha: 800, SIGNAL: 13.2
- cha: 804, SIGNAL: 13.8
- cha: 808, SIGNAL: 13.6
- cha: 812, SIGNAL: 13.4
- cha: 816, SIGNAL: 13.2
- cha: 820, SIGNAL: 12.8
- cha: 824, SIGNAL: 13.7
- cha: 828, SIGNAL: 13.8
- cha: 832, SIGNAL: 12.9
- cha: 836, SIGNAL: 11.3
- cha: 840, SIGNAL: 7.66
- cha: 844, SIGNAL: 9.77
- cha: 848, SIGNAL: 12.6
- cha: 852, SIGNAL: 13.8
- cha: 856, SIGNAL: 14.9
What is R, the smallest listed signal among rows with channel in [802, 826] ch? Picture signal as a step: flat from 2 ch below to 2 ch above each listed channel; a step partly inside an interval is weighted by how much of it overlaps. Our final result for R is 12.8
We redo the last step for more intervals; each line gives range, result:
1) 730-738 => 11.5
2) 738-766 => 11.6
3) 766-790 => 11.9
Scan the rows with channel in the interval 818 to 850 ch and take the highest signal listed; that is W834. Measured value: 13.8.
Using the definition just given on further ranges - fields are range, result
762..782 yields 13.4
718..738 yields 12.5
